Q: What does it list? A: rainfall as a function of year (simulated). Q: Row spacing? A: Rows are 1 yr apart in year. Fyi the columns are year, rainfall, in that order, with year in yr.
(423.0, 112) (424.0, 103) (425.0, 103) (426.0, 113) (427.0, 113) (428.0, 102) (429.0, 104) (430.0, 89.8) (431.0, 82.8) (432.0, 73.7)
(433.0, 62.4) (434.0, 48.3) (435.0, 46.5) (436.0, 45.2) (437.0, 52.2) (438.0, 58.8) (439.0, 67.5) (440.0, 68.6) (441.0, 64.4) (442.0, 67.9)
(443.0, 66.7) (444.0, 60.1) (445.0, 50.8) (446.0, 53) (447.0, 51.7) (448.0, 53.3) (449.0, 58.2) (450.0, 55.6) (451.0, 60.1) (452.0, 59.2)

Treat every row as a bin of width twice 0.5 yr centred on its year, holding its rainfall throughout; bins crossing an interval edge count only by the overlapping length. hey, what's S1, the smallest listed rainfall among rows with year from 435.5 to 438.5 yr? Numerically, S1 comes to 45.2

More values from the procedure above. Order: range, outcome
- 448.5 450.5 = 55.6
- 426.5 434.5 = 48.3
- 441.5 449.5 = 50.8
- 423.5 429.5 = 102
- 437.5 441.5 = 58.8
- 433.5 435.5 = 46.5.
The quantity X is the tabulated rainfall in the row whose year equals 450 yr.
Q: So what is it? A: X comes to 55.6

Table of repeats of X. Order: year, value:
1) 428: 102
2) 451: 60.1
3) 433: 62.4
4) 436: 45.2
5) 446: 53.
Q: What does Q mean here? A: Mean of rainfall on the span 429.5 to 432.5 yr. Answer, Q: 82.1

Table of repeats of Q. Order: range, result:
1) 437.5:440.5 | 65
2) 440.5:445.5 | 62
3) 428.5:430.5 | 96.9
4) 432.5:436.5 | 50.6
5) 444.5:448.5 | 52.2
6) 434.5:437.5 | 48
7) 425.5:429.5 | 108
